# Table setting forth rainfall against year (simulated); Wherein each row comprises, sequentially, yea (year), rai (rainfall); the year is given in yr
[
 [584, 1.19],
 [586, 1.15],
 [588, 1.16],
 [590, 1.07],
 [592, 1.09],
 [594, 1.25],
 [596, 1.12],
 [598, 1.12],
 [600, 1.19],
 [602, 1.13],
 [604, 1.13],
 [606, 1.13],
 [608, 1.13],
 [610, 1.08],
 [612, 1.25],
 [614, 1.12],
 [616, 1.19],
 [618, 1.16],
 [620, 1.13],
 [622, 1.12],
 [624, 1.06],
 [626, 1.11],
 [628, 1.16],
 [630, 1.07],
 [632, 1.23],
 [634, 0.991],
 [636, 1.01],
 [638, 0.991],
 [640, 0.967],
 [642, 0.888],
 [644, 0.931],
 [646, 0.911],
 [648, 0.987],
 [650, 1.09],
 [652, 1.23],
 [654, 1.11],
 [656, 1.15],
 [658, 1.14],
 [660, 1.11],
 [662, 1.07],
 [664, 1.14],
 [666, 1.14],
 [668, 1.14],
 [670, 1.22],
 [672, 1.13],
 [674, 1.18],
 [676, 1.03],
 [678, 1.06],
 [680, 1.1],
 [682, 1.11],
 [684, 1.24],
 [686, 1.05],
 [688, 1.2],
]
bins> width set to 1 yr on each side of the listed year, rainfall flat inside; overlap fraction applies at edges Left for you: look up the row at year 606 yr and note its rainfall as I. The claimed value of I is 1.13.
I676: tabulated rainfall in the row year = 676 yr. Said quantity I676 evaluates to 1.03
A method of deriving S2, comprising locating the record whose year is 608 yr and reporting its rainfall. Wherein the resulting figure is 1.13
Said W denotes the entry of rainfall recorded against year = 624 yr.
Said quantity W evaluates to 1.06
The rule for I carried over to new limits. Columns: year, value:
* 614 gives 1.12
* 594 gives 1.25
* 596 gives 1.12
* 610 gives 1.08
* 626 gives 1.11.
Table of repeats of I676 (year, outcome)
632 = 1.23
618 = 1.16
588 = 1.16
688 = 1.2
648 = 0.987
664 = 1.14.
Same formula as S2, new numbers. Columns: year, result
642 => 0.888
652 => 1.23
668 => 1.14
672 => 1.13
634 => 0.991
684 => 1.24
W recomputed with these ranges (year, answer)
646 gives 0.911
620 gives 1.13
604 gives 1.13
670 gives 1.22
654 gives 1.11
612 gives 1.25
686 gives 1.05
